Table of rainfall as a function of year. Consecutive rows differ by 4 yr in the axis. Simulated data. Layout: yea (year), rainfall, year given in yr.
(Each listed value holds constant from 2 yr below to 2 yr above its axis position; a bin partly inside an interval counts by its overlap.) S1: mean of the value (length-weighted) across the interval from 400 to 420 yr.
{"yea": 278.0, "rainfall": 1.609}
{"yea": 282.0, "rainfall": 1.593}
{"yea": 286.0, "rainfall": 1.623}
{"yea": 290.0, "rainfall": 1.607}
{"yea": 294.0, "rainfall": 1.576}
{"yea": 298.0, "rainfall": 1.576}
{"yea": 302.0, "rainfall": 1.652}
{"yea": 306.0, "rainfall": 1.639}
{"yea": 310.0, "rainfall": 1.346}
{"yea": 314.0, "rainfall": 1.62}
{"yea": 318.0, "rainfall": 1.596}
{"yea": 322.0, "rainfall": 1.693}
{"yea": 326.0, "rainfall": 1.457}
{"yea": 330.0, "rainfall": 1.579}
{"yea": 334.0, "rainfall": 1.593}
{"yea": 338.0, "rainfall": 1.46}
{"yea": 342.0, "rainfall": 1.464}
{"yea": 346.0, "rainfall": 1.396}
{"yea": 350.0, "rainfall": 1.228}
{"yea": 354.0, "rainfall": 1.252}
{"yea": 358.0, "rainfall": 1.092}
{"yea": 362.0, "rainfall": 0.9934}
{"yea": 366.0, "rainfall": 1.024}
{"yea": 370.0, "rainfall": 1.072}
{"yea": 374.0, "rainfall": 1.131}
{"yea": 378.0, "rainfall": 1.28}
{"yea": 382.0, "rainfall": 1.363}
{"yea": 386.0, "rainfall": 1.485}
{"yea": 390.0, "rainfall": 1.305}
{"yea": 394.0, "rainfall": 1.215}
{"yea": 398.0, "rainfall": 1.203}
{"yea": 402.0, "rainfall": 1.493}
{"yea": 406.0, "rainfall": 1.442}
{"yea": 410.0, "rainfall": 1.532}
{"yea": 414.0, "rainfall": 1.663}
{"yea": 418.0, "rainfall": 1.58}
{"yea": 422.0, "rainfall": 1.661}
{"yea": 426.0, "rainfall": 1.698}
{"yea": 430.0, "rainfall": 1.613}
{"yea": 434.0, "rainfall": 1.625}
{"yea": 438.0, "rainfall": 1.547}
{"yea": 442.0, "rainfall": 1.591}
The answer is 1.54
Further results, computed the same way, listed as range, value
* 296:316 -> 1.57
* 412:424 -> 1.63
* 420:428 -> 1.68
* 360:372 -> 1.03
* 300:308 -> 1.65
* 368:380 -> 1.16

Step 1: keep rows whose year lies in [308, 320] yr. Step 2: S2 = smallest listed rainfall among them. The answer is 1.346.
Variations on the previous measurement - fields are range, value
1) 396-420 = 1.203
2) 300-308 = 1.639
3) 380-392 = 1.305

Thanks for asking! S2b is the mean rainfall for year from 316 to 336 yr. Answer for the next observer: 1.58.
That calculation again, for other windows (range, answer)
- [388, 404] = 1.3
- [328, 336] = 1.59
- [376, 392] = 1.36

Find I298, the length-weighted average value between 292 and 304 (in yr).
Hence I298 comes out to 1.6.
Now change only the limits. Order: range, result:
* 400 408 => 1.47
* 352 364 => 1.11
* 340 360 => 1.29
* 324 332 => 1.52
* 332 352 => 1.43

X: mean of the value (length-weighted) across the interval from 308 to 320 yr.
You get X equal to 1.52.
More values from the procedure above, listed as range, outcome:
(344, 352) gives 1.31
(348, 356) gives 1.24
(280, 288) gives 1.61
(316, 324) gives 1.64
